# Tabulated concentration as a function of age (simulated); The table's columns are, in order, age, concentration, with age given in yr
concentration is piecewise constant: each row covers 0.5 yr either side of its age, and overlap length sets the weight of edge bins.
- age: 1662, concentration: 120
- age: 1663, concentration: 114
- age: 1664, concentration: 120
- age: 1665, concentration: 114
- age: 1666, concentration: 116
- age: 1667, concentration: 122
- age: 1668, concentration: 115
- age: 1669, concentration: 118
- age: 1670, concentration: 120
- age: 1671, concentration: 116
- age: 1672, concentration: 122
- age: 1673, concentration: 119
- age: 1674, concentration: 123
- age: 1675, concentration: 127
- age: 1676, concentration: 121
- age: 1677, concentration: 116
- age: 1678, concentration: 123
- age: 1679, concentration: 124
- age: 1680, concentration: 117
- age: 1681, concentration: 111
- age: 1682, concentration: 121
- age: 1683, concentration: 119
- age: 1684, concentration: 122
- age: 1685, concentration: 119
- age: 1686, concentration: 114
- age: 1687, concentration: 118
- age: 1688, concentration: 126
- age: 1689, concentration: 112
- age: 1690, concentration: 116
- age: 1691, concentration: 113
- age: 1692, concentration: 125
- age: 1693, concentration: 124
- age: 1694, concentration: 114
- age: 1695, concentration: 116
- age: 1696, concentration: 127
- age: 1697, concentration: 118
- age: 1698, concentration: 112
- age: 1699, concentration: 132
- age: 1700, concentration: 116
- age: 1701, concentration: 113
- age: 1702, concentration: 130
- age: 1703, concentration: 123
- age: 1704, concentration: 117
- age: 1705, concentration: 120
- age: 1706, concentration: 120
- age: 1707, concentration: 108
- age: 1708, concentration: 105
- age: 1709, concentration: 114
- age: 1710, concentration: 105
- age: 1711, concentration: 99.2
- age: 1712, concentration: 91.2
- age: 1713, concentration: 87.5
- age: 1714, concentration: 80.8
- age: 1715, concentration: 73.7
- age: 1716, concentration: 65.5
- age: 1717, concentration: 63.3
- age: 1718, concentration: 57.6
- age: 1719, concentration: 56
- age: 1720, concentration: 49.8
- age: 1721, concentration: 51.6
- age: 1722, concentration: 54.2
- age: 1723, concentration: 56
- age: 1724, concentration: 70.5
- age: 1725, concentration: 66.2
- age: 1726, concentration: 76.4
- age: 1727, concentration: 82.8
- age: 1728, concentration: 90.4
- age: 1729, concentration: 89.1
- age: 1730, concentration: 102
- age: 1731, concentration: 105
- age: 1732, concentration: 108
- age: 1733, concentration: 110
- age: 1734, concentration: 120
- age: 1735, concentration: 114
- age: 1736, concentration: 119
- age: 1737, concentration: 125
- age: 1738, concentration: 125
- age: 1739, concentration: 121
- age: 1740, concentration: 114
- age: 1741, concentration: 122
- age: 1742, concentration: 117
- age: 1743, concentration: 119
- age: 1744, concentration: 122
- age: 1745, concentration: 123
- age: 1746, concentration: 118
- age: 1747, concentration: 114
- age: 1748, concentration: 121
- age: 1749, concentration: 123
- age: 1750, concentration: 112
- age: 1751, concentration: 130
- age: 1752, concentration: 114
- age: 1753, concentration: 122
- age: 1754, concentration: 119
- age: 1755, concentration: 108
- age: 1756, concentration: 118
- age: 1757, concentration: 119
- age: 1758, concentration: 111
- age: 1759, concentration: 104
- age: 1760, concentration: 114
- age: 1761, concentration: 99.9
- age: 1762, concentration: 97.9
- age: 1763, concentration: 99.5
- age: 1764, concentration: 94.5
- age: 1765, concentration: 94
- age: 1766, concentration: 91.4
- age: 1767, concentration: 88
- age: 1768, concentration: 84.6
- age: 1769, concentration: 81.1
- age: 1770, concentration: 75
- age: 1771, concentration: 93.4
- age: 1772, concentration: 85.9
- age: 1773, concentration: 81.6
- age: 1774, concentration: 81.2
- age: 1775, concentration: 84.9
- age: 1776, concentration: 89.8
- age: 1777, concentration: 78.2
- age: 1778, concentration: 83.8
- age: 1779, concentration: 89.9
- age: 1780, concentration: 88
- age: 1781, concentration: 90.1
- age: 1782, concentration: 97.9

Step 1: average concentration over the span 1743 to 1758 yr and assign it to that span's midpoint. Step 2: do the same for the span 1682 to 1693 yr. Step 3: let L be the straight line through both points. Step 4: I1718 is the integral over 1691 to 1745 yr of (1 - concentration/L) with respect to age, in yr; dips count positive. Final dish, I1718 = 8.0 yr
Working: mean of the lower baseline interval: 119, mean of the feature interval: 101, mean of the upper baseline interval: 119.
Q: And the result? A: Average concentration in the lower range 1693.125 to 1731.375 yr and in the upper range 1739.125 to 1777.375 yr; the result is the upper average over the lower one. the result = 1.11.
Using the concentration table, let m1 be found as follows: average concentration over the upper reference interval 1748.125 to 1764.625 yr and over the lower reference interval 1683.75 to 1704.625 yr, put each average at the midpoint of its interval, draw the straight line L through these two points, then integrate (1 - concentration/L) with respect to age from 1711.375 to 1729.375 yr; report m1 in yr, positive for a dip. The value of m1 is 7.1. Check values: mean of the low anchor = 119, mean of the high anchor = 112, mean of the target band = 70.2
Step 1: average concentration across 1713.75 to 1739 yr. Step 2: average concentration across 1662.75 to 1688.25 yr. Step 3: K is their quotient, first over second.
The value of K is 0.7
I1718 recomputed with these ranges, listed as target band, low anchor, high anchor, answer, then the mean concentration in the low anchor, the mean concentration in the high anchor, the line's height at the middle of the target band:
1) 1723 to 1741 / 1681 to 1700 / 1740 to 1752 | 2.7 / 119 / 120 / 119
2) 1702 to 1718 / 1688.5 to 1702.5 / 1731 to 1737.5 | 2.7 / 119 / 115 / 118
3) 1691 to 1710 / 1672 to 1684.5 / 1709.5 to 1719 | -4.7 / 120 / 79.1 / 94.9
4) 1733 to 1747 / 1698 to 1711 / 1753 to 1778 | -2.0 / 116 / 95.9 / 104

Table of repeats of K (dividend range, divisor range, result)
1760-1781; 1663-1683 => 0.75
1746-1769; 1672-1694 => 0.90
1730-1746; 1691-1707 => 0.98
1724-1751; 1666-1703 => 0.92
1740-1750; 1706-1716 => 1.25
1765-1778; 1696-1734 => 0.91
